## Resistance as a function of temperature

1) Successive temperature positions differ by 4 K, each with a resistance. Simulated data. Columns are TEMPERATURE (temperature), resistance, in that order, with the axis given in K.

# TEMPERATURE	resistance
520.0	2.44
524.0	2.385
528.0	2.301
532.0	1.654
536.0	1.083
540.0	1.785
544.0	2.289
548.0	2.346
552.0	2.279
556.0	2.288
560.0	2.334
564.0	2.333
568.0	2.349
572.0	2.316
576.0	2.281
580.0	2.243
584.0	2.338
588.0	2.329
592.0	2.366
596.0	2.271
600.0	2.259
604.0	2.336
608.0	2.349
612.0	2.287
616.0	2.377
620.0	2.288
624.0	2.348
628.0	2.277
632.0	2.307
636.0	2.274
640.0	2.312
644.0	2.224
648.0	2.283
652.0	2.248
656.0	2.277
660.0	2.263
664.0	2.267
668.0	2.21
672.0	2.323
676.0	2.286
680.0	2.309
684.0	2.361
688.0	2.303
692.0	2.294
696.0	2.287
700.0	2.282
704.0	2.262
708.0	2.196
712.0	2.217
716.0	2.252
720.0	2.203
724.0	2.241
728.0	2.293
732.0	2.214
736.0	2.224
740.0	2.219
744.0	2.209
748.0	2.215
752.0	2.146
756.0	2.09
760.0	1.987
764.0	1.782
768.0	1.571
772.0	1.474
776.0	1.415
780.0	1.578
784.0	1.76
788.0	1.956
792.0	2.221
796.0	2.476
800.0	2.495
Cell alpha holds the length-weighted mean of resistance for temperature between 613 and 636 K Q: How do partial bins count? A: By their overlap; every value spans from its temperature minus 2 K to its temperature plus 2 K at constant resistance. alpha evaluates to 2.31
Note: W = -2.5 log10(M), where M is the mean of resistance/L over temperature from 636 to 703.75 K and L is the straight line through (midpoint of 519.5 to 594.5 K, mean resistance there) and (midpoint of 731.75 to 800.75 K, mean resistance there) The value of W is -0.100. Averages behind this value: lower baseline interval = 2.19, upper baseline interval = 1.99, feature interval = 2.28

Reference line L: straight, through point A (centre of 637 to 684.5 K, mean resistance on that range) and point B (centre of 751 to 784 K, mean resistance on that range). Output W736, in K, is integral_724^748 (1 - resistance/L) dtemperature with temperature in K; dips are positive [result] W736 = -4.2 K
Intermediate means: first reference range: 2.28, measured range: 2.23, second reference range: 1.74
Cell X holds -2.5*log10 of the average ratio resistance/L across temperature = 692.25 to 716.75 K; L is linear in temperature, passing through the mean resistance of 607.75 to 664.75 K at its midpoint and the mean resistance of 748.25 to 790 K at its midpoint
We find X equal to -0.110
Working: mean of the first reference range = 2.29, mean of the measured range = 2.25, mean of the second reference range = 1.79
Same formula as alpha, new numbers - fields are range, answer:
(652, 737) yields 2.27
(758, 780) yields 1.64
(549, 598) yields 2.31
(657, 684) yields 2.28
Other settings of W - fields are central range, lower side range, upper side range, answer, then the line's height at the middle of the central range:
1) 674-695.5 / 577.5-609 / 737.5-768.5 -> -0.071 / 2.16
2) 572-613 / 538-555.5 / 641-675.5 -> -0.043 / 2.22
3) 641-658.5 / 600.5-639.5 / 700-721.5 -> 0.012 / 2.29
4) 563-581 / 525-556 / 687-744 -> -0.132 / 2.04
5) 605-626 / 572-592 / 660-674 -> -0.019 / 2.29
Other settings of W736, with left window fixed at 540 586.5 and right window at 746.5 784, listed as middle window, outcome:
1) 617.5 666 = -4.28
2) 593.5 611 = -0.90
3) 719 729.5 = -1.94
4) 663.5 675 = -1.35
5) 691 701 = -1.64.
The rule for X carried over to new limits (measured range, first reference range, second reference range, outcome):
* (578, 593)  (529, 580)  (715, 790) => -0.107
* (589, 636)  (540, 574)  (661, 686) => -0.012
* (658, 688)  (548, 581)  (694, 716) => -0.013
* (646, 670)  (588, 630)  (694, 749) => 0.011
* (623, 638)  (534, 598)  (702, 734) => -0.040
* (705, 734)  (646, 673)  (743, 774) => -0.088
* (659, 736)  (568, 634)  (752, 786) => -0.148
